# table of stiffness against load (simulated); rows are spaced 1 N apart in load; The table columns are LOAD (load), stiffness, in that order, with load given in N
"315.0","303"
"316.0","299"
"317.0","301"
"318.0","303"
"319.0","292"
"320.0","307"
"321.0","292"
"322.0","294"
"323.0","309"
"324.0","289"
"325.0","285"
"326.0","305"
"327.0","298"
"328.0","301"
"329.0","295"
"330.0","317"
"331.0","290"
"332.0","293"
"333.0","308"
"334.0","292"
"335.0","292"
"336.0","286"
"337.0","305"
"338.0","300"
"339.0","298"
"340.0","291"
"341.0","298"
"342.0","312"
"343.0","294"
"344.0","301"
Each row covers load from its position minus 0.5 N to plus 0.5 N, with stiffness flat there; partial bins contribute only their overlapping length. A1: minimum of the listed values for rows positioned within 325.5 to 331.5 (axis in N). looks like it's 290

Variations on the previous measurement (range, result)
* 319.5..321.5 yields 292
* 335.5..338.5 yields 286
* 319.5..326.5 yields 285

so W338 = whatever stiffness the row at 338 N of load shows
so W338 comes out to 300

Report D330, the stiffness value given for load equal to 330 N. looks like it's 317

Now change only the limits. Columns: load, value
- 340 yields 291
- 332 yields 293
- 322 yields 294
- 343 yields 294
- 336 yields 286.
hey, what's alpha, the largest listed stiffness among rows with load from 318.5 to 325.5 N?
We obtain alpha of 309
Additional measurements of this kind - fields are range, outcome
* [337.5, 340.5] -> 300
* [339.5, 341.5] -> 298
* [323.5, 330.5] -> 317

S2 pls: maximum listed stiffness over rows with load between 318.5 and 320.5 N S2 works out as 307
